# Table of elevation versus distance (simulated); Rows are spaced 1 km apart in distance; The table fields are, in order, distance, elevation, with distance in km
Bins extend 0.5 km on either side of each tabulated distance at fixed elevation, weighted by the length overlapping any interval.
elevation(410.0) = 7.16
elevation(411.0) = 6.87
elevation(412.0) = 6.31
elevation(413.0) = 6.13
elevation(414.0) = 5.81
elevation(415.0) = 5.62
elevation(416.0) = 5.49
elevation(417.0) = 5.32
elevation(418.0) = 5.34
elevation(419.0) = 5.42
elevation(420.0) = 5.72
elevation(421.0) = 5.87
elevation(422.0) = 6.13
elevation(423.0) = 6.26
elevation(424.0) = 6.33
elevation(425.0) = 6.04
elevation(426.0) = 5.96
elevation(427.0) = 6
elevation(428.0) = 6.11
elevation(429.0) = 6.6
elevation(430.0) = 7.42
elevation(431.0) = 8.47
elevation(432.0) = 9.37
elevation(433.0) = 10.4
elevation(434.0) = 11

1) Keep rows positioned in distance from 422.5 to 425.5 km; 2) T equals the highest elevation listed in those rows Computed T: 6.33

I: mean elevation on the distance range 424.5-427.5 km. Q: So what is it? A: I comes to 6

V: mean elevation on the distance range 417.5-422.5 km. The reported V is 5.7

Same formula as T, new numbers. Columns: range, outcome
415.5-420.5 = 5.72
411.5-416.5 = 6.31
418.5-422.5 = 6.13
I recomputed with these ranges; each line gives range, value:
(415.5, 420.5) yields 5.46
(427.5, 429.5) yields 6.36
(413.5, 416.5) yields 5.64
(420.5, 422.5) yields 6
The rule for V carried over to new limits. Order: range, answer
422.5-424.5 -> 6.29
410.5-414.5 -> 6.28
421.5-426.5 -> 6.14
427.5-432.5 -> 7.59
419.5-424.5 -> 6.06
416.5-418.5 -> 5.33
